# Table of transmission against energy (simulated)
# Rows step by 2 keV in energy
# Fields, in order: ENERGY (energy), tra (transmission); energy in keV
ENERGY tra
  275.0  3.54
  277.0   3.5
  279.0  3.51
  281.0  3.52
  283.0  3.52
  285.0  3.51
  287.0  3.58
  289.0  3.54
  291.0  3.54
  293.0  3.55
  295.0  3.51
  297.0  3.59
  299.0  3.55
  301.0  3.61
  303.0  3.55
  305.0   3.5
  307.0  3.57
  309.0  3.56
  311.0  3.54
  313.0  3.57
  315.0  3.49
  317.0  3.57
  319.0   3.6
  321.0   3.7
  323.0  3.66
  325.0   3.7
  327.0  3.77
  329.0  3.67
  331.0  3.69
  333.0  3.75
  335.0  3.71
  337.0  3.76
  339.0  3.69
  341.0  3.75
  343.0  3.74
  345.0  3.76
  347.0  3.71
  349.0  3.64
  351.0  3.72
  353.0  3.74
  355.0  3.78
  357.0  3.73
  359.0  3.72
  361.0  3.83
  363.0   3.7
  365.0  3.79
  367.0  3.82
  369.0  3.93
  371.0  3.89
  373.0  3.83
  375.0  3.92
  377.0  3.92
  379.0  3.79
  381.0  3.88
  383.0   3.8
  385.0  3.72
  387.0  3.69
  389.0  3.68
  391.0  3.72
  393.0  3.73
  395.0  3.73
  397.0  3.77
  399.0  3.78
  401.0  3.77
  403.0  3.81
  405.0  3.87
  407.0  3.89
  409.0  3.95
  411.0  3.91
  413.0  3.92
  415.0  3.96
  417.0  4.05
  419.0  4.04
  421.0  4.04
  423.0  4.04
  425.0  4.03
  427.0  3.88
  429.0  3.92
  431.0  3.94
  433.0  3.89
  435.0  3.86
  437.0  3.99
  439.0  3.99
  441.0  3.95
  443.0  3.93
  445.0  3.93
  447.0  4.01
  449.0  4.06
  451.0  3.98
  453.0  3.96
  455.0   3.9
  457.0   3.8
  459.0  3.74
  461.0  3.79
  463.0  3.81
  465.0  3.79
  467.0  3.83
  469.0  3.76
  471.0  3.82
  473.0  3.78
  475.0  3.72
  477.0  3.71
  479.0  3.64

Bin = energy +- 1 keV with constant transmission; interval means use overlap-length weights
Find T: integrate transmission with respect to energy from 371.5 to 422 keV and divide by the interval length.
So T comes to 3.85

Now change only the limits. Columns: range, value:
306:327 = 3.6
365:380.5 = 3.87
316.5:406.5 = 3.76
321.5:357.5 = 3.72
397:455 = 3.94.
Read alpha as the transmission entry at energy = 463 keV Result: 3.81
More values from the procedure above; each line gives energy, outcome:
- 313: 3.57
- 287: 3.58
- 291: 3.54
